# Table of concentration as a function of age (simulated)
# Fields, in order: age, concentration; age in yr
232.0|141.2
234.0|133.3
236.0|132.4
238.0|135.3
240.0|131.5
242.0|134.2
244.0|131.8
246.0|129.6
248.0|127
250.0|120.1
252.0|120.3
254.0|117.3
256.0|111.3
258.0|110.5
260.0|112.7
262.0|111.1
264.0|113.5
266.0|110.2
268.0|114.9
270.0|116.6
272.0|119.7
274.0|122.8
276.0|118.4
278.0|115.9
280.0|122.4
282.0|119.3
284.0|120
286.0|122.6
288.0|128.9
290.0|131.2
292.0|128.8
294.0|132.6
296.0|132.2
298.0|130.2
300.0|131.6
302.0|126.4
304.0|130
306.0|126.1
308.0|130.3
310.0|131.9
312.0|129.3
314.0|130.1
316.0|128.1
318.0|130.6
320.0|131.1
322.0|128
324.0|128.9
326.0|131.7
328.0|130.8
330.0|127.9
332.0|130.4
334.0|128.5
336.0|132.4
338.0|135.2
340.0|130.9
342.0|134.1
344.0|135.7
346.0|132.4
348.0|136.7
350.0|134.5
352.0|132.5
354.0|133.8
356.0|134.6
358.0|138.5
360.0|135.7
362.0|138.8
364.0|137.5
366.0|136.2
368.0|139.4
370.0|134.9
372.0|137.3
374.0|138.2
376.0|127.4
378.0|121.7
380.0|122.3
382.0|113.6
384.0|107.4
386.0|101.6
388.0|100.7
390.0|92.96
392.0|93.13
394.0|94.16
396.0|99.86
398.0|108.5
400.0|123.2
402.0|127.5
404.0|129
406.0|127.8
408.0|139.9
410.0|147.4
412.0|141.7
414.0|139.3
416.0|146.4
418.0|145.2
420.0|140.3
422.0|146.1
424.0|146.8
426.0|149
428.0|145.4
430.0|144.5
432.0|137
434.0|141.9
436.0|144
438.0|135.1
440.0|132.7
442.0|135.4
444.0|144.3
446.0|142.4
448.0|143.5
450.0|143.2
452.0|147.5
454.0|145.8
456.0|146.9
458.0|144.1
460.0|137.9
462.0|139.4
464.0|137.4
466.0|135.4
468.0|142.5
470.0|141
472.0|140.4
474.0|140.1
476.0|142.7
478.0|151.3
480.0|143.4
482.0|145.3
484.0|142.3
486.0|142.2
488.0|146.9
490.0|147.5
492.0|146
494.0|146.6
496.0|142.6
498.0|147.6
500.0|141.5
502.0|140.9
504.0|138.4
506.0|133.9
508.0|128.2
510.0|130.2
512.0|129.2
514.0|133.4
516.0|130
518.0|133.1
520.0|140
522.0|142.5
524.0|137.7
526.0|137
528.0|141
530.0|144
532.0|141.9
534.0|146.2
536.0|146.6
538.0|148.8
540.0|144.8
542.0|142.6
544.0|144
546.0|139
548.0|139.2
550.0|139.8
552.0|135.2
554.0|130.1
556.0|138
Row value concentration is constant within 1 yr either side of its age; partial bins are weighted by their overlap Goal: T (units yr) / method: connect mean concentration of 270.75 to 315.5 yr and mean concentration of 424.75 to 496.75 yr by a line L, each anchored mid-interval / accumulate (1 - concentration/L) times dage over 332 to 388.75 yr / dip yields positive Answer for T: 1.25 yr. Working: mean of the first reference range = 126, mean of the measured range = 130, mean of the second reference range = 143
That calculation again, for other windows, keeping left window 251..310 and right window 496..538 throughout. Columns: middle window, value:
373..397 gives 3.67 yr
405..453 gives -3.50 yr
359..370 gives -0.82 yr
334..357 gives -1.32 yr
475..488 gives -0.83 yr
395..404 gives 0.96 yr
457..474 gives -0.62 yr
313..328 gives -0.63 yr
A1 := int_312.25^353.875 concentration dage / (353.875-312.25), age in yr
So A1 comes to 132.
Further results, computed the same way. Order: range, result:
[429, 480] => 141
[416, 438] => 144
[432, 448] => 140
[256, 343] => 125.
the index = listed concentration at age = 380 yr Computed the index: 122.3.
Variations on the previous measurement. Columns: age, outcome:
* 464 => 137.4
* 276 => 118.4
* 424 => 146.8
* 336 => 132.4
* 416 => 146.4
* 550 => 139.8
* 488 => 146.9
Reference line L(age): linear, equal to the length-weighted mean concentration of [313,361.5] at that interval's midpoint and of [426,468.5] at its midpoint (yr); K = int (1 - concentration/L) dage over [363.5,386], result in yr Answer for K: 1.3 yr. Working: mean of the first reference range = 132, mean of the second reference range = 141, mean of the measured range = 127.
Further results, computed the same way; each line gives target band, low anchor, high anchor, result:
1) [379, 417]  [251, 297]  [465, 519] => 3.7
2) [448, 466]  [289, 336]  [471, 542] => -0.6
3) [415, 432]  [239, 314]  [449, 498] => -0.8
